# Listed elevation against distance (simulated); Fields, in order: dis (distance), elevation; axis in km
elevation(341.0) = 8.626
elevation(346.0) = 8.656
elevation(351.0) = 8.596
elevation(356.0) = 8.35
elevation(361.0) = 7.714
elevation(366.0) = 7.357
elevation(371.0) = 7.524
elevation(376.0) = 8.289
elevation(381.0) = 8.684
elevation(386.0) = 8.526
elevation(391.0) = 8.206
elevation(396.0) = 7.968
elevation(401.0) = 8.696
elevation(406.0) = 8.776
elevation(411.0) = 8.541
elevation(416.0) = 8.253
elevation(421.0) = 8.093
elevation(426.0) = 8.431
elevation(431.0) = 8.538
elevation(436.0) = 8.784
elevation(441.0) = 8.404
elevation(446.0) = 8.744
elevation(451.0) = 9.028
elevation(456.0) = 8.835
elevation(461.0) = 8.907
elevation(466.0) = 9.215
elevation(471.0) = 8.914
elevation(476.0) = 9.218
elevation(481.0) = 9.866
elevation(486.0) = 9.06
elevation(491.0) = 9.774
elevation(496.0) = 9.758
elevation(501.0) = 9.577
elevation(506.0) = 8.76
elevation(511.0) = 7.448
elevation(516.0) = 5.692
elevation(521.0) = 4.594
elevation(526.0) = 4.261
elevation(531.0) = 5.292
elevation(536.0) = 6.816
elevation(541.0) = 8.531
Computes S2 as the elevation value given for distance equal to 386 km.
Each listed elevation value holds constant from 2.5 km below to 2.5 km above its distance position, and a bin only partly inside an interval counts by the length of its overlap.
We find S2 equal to 8.526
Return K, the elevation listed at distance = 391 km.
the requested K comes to 8.206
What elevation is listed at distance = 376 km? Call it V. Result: 8.289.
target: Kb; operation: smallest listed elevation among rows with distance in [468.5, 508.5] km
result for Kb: 8.76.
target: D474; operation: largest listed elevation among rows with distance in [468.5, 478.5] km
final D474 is 9.218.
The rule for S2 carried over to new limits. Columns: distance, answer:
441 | 8.404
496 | 9.758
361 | 7.714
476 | 9.218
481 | 9.866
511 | 7.448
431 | 8.538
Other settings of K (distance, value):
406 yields 8.776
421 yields 8.093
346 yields 8.656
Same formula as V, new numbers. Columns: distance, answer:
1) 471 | 8.914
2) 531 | 5.292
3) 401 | 8.696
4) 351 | 8.596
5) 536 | 6.816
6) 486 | 9.06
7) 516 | 5.692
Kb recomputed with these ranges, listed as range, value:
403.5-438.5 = 8.093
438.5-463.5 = 8.404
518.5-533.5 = 4.261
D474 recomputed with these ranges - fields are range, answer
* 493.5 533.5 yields 9.758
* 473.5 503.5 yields 9.866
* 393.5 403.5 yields 8.696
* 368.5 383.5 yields 8.684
